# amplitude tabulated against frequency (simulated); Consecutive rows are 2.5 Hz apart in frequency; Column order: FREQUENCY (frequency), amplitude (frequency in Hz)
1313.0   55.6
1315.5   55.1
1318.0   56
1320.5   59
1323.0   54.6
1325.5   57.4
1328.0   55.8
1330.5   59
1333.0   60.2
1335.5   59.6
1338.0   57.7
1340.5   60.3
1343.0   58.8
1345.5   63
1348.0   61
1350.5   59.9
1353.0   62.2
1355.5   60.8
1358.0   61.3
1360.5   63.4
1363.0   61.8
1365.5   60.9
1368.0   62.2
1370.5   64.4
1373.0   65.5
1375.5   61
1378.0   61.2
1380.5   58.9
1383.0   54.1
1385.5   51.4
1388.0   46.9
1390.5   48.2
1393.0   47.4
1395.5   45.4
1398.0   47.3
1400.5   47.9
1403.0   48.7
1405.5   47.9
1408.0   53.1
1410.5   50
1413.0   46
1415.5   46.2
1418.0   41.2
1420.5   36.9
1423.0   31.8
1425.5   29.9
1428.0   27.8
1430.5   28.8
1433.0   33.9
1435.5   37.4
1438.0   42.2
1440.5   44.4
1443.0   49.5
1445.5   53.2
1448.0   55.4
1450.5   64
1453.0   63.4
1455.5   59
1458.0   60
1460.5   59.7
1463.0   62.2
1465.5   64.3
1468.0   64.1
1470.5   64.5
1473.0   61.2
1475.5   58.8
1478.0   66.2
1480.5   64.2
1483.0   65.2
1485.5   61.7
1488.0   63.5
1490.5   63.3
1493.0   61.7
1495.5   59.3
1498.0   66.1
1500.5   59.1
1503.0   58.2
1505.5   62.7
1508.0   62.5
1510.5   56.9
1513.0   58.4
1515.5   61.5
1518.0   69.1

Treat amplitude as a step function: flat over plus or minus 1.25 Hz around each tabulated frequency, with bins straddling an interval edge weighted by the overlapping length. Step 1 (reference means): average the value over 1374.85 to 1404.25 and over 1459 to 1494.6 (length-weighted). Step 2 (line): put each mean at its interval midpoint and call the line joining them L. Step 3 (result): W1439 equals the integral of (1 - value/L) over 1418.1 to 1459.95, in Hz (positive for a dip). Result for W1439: 9.50 Hz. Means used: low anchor 51.3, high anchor 62.8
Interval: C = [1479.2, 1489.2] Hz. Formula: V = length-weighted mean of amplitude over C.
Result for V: 63.7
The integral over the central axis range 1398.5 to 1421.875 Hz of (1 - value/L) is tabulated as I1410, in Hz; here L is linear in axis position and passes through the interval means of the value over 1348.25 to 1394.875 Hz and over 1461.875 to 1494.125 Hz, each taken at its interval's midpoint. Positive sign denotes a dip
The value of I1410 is 5.32 Hz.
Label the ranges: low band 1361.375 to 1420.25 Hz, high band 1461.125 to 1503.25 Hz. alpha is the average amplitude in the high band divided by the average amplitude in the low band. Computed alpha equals 1.19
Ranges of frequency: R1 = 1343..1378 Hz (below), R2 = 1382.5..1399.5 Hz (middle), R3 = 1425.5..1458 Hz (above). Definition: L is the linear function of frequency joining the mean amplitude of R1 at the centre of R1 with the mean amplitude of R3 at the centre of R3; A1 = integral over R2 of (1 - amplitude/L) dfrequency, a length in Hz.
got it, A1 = 2.34 Hz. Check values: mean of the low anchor 62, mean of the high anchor 46.5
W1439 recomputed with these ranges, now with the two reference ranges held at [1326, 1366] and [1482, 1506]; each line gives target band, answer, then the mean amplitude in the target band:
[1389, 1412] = 4.73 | 48.4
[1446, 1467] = 0.28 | 60.8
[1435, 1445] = 2.74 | 44.6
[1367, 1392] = 1.42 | 57.2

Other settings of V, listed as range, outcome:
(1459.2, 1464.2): 60.9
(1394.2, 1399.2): 46.4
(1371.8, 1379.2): 62.6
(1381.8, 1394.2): 49.6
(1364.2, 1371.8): 62.5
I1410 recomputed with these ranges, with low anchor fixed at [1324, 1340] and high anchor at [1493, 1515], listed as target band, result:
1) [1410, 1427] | 5.65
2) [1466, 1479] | -0.62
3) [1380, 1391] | 1.37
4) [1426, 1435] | 4.36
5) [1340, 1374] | -1.85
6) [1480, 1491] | -0.60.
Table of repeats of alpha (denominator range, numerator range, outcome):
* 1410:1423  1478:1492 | 1.50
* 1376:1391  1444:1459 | 1.09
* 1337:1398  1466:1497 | 1.08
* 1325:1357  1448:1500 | 1.04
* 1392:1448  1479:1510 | 1.45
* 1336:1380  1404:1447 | 0.67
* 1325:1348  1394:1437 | 0.70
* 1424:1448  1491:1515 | 1.54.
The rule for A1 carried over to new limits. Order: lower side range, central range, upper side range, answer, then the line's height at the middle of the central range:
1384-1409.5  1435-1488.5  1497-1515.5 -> -2.7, 55.6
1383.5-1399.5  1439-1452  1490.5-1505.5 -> 0.4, 54.7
